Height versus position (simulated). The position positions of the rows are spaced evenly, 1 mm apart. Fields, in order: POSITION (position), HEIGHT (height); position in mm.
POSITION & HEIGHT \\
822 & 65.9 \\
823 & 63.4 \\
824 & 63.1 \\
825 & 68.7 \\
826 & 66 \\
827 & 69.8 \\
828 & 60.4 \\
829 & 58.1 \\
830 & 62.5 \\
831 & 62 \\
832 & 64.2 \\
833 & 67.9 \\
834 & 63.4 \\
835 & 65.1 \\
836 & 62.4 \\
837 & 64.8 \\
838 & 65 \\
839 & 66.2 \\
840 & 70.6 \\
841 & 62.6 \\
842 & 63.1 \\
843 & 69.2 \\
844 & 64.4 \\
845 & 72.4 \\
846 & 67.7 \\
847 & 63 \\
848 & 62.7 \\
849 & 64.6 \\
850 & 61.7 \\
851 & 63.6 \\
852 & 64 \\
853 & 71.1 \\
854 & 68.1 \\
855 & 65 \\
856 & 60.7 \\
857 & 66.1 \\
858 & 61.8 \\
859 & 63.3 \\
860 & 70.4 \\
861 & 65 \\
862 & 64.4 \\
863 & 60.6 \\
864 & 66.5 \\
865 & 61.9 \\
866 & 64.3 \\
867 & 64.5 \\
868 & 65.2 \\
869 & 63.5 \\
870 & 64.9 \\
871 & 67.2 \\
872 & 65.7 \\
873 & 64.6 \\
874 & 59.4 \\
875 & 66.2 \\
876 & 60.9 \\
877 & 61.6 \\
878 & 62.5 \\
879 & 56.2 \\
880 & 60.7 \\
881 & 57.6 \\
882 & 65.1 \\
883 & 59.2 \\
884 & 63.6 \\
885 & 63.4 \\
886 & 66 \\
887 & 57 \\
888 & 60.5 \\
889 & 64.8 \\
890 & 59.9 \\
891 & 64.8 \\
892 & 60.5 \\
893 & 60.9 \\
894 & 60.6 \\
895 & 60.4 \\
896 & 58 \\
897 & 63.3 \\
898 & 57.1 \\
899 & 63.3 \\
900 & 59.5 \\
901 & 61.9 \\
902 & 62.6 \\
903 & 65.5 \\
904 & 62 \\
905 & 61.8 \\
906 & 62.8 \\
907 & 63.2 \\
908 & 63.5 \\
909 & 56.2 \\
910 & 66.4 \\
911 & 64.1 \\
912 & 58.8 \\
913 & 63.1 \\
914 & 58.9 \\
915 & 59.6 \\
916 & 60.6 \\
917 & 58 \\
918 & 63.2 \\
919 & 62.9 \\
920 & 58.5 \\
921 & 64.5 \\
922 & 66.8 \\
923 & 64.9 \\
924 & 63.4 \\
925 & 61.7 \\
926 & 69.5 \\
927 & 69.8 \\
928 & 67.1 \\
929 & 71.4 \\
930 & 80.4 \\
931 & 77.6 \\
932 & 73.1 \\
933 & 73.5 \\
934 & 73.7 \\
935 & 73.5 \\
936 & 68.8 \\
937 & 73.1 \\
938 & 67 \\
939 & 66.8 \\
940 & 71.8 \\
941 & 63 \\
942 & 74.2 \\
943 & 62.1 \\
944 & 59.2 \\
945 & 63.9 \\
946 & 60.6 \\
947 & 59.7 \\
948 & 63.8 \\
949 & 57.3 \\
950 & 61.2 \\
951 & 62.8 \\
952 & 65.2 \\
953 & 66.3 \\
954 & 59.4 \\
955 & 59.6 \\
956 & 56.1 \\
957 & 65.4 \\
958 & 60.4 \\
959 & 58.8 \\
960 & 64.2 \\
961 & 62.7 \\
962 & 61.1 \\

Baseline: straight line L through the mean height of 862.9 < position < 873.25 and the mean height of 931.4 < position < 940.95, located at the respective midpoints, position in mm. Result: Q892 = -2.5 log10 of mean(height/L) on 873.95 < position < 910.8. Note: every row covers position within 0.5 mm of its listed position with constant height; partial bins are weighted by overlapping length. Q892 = 0.09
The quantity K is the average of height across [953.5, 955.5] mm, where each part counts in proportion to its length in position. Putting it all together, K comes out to 59.5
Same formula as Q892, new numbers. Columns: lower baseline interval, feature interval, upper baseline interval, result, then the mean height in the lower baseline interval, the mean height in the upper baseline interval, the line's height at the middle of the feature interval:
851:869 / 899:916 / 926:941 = 0.12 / 64.8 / 71.6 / 69.2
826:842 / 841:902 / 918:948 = 0.04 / 64.3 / 67.5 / 65.6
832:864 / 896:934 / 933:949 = 0.03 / 65.2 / 66.7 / 66.3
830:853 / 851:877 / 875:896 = -0.02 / 65.1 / 61.3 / 63.2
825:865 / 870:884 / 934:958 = 0.04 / 64.9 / 64.5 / 64.8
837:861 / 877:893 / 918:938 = 0.10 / 65.5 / 69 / 67.1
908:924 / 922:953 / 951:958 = -0.09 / 61.9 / 61.9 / 61.9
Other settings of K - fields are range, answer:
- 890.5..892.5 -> 62.6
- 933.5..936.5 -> 72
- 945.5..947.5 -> 60.2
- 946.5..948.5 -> 61.8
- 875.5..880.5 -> 60.4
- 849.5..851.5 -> 62.7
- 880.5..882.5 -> 61.3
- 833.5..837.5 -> 63.9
